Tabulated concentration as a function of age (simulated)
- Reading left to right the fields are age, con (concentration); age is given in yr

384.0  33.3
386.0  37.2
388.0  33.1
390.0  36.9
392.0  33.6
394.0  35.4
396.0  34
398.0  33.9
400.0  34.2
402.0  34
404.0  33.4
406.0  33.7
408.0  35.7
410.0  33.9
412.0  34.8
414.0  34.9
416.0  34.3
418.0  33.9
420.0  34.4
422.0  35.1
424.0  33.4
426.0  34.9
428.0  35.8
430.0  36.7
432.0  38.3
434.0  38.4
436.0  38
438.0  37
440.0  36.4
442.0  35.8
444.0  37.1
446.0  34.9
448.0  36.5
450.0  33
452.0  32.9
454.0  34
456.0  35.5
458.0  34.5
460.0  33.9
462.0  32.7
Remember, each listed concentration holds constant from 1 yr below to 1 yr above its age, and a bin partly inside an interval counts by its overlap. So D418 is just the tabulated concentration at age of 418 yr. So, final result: 33.9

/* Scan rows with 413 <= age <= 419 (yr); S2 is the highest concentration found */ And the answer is 34.9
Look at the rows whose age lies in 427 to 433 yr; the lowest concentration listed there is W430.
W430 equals 35.8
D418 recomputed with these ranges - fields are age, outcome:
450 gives 33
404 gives 33.4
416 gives 34.3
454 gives 34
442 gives 35.8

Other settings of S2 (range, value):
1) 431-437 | 38.4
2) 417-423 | 35.1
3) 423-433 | 38.3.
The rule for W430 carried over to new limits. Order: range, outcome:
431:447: 34.9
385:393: 33.1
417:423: 33.9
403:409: 33.4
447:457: 32.9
